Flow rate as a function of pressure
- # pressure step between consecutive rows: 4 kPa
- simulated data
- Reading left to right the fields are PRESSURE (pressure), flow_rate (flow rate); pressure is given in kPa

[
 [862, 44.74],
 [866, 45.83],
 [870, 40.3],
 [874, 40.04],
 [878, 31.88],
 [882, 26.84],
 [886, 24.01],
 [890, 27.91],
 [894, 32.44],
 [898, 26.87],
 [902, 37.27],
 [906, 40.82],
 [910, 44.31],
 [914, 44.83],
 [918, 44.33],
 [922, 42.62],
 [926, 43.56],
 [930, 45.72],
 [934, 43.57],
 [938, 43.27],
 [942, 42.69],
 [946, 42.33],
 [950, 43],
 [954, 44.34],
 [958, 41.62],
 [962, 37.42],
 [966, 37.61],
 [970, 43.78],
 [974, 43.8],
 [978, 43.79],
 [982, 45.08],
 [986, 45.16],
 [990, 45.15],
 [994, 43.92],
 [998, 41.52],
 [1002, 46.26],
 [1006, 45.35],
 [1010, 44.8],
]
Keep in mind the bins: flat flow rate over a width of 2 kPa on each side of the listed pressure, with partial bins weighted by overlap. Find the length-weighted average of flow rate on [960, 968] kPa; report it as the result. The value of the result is 37.5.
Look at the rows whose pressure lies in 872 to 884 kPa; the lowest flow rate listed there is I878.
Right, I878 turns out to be 26.84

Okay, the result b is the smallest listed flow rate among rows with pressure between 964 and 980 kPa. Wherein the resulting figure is 37.61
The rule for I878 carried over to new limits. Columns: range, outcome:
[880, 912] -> 24.01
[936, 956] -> 42.33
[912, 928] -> 42.62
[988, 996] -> 43.92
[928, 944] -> 42.69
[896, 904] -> 26.87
